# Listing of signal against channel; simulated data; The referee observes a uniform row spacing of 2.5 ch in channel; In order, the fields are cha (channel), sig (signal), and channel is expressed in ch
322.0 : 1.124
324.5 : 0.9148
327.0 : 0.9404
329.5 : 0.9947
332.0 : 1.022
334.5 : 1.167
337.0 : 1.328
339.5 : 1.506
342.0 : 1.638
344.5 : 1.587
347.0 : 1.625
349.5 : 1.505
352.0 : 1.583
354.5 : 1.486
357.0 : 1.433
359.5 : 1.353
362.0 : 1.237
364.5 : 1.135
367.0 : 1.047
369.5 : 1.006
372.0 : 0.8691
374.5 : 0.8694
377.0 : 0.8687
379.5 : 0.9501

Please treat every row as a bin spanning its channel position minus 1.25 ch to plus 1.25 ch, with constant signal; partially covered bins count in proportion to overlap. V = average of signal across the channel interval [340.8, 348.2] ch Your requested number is 1.62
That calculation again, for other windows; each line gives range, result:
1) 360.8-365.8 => 1.18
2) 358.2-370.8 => 1.16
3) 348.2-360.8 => 1.47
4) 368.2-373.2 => 0.939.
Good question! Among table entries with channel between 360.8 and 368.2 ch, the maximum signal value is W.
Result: 1.237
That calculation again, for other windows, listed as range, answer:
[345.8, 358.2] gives 1.625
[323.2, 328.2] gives 0.9404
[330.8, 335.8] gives 1.167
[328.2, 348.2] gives 1.638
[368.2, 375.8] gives 1.006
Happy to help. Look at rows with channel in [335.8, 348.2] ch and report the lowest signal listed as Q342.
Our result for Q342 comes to 1.328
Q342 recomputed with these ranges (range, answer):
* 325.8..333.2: 0.9404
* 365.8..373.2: 0.8691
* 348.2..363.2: 1.237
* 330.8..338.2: 1.022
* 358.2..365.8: 1.135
